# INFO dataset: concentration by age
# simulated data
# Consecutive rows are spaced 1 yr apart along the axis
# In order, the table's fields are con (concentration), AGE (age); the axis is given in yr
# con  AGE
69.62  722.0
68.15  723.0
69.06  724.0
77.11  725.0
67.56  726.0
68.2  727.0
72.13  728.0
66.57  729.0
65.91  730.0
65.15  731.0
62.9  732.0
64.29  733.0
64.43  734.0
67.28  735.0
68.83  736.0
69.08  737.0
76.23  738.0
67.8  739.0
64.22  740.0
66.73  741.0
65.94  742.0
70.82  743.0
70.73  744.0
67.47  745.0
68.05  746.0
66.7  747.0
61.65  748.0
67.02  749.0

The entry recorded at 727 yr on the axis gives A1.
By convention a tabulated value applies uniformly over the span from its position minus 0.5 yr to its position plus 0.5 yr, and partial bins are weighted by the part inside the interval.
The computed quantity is 68.2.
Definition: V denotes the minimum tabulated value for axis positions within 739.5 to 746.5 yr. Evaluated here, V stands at 64.22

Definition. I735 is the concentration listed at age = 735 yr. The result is 67.28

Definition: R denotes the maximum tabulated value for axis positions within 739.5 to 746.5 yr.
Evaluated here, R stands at 70.82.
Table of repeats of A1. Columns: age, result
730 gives 65.91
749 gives 67.02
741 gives 66.73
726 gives 67.56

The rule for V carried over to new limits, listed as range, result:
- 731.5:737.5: 62.9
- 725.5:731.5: 65.15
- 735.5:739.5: 67.8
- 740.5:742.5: 65.94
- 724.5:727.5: 67.56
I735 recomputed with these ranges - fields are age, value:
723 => 68.15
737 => 69.08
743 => 70.82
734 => 64.43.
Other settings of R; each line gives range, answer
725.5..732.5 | 72.13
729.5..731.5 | 65.91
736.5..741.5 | 76.23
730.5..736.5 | 68.83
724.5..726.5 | 77.11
